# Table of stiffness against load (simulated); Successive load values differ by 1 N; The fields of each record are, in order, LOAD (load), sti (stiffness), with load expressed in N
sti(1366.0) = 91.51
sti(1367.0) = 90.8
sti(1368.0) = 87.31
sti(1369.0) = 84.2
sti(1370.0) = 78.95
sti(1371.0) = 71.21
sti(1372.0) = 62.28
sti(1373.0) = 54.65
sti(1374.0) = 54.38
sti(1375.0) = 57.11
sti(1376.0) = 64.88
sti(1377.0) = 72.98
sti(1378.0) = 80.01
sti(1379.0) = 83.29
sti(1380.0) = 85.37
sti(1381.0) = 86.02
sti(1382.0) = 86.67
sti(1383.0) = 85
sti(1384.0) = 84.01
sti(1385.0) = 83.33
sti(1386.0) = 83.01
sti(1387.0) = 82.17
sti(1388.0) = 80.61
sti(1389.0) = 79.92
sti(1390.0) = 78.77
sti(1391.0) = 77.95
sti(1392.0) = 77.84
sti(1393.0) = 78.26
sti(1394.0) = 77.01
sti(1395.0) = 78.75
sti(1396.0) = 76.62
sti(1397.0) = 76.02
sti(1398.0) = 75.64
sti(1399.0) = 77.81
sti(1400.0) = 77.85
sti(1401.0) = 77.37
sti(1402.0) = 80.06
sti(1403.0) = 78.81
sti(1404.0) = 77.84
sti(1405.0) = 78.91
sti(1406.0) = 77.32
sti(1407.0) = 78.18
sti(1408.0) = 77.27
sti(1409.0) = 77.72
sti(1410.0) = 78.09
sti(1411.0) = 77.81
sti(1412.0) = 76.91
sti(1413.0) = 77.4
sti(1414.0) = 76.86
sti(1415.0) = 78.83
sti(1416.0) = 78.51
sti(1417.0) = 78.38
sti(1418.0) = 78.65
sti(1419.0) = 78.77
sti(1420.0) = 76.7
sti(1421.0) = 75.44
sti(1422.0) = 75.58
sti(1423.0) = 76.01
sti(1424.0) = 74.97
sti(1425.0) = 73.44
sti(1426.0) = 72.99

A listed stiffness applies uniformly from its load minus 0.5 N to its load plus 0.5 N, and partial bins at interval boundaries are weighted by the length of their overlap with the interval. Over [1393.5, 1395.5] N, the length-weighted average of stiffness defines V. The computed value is 77.9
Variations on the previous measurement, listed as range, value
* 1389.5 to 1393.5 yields 78.2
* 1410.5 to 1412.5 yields 77.4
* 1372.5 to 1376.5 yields 57.8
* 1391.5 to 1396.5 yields 77.7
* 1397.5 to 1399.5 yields 76.7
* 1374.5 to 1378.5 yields 68.7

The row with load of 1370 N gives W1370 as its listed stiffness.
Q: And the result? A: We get 78.95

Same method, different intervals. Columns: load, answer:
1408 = 77.27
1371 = 71.21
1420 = 76.7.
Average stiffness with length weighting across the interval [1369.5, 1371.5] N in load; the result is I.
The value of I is 75.1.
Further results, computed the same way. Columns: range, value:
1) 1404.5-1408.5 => 77.9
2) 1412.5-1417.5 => 78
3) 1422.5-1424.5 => 75.5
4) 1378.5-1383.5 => 85.3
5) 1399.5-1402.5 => 78.4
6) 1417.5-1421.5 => 77.4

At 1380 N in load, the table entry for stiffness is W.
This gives 85.37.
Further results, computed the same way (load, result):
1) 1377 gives 72.98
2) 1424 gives 74.97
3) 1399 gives 77.81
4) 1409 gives 77.72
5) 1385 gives 83.33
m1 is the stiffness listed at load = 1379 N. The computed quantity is 83.29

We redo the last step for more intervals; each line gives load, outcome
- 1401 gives 77.37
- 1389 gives 79.92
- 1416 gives 78.51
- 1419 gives 78.77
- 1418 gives 78.65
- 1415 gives 78.83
